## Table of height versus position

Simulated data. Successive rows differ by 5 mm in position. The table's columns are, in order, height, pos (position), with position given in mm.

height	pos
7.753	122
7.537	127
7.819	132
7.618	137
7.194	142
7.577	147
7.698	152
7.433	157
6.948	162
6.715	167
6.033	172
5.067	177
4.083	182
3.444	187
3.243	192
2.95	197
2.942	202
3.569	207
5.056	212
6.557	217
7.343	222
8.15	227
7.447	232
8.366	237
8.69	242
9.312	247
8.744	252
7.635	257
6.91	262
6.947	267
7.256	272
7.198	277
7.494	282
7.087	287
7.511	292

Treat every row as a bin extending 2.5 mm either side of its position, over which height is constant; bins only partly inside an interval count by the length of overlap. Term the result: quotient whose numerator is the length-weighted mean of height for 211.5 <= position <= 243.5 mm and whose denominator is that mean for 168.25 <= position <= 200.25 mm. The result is 1.8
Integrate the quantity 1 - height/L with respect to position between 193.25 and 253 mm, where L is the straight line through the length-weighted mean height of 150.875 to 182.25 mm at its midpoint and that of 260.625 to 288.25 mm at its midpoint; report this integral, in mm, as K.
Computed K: 3.1 mm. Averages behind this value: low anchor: 6.38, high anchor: 7.16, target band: 6.47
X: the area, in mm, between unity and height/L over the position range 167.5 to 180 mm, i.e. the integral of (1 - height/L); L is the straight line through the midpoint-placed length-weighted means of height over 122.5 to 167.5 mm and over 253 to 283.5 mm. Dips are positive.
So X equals 2.92 mm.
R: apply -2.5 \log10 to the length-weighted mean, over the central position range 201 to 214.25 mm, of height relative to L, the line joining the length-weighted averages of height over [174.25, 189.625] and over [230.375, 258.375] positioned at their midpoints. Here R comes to 0.45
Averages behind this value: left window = 4.22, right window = 8.42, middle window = 3.94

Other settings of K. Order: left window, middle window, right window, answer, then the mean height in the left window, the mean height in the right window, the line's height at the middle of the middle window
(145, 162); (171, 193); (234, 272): 9.5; 7.48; 8.02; 7.63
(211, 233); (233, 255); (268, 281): -4.9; 7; 7.23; 7.09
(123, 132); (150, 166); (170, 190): -3.9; 7.65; 4.59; 5.87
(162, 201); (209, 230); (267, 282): -3.7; 4.6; 7.22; 5.67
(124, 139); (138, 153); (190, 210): -1.7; 7.66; 3.22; 6.75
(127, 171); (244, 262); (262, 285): -2.8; 7.34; 7.19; 7.21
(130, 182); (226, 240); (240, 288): -1.0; 6.86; 7.74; 7.49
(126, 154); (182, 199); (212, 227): 9.0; 7.57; 6.83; 7.1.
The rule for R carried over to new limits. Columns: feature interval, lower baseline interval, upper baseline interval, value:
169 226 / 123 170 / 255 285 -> 0.485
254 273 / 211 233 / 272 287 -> -0.002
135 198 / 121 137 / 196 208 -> -0.089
